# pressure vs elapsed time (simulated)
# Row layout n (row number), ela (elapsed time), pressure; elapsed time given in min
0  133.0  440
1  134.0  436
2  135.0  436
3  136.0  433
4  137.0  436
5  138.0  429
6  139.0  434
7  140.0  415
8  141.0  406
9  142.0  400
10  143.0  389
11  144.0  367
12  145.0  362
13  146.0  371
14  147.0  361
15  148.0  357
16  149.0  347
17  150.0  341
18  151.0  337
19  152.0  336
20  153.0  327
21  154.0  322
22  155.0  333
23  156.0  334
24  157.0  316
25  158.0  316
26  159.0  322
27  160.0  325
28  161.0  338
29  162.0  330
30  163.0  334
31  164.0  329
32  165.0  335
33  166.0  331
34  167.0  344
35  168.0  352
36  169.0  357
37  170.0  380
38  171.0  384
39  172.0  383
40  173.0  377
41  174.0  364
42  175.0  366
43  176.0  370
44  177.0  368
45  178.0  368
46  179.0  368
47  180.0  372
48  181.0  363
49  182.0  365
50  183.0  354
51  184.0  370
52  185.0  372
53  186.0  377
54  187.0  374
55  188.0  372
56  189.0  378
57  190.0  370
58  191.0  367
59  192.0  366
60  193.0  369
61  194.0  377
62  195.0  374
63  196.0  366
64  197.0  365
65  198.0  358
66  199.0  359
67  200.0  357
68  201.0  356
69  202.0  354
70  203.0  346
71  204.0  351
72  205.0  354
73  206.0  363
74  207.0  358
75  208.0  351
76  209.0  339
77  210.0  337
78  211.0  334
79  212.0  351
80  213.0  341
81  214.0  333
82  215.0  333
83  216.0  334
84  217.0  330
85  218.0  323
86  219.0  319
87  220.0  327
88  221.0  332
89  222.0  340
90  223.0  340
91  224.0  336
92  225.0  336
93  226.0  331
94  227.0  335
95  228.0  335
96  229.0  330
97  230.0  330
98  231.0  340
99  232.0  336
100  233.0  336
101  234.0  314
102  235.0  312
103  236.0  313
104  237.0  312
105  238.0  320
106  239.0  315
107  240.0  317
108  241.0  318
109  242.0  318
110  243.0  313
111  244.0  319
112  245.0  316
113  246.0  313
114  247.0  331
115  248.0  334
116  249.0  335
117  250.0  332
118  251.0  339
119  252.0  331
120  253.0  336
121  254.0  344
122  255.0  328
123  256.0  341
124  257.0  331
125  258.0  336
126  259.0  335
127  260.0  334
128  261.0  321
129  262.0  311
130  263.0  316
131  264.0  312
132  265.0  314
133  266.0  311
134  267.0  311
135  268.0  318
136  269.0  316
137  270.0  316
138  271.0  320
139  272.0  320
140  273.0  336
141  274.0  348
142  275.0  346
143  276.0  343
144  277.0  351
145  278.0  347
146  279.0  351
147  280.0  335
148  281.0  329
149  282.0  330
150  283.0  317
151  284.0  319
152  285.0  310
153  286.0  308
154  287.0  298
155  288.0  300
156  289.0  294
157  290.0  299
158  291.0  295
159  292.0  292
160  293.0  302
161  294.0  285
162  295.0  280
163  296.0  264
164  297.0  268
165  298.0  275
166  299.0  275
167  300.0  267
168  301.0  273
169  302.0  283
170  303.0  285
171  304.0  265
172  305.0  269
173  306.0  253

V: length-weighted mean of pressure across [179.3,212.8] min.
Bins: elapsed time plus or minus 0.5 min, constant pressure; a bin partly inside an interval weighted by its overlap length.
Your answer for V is 361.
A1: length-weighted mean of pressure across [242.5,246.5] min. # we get 315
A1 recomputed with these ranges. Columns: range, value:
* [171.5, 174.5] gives 375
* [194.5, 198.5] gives 366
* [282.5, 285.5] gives 315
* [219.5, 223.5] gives 335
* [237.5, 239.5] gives 318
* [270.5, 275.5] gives 334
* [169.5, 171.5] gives 382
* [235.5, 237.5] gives 312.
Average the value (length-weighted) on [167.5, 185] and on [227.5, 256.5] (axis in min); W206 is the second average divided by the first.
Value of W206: 0.89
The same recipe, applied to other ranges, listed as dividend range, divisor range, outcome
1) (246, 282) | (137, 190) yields 0.91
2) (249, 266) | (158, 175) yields 0.94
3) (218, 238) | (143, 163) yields 0.97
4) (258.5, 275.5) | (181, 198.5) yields 0.87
